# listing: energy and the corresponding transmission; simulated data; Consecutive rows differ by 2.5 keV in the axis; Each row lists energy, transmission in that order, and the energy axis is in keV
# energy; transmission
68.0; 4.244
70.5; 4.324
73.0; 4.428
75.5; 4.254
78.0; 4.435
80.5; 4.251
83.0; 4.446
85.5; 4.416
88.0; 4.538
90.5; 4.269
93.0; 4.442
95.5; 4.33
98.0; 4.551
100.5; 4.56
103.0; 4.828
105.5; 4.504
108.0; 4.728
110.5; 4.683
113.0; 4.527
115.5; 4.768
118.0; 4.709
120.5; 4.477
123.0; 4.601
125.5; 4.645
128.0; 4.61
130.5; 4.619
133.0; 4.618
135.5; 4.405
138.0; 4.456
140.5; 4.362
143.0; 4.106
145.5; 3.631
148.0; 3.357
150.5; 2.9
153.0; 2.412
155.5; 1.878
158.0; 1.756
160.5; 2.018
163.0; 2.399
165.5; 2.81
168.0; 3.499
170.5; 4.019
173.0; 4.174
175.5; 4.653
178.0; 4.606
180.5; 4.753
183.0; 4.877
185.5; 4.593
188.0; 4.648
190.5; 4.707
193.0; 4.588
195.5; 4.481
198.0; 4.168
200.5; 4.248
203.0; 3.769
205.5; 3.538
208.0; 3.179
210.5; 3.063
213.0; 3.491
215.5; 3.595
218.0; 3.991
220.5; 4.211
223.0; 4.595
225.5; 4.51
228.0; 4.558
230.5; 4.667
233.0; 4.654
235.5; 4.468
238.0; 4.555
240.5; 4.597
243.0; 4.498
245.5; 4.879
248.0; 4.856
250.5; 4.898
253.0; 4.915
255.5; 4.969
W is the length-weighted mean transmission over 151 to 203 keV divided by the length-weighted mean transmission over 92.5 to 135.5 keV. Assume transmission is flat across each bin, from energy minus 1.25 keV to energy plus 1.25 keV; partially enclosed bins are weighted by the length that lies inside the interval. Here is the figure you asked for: 0.82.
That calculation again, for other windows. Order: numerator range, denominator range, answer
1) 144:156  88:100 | 0.66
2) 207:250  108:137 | 0.93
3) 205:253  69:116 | 0.96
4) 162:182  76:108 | 0.87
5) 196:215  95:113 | 0.80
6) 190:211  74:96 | 0.91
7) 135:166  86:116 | 0.68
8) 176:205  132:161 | 1.34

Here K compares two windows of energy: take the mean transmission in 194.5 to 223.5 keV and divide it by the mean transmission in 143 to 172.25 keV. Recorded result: 1.34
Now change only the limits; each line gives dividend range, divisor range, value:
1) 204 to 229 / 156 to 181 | 1.14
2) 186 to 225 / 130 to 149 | 0.96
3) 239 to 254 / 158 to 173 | 1.62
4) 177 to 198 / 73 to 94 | 1.06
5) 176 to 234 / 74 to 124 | 0.94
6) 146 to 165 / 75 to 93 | 0.56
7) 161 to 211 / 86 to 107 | 0.89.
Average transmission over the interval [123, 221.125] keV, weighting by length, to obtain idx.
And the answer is 3.85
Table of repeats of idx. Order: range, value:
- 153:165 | 2.1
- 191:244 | 4.17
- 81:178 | 4.03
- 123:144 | 4.49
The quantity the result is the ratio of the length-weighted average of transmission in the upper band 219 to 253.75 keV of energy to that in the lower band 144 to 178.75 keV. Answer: 1.47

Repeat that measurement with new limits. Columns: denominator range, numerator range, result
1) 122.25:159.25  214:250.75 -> 1.20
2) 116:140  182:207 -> 0.95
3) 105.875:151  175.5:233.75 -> 0.97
